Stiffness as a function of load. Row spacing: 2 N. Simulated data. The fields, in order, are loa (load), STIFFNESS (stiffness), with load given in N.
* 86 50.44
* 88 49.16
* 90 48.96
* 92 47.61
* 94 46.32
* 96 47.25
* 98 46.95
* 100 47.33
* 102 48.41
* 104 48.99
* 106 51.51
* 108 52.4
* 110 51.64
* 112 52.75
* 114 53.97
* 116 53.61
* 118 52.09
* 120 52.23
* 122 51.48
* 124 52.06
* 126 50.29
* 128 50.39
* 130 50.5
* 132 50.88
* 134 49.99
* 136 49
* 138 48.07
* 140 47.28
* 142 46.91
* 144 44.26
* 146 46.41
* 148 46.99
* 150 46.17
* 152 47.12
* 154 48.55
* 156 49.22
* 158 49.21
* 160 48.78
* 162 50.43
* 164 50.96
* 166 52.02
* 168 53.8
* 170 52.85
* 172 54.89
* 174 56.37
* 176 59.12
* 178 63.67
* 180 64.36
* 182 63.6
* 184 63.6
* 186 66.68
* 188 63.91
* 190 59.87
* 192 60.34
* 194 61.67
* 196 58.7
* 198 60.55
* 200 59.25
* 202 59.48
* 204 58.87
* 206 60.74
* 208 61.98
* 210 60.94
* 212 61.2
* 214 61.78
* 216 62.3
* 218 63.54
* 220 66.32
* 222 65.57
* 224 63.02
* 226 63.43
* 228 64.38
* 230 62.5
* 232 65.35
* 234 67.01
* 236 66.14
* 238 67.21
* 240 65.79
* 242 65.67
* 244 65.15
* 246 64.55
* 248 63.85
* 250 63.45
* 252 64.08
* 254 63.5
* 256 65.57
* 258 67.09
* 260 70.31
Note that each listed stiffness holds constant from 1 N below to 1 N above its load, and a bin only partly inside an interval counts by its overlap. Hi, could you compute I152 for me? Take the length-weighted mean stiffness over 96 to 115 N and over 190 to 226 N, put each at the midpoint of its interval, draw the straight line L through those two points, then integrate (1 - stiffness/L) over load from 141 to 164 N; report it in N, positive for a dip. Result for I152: 3.2 N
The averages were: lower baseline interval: 50.3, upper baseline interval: 61.6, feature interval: 47.8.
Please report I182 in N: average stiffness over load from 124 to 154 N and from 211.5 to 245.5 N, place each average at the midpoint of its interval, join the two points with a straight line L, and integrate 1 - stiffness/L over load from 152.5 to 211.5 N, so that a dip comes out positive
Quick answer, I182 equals -1.6 N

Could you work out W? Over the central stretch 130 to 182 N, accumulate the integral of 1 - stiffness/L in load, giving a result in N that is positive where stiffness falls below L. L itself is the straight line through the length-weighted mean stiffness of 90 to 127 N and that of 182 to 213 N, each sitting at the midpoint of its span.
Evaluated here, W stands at 4.6 N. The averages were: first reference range 50.3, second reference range 61.3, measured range 51.3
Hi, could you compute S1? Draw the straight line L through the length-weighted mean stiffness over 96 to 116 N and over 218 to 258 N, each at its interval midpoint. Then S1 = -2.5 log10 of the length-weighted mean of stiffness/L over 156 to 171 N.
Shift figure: 0.12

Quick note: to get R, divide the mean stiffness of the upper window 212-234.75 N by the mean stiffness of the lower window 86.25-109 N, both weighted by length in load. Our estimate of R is 1.31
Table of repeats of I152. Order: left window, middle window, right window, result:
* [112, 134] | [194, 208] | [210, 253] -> 0.20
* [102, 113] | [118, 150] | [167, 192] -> 3.13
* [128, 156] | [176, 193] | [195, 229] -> -1.99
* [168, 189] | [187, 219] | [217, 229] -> 0.88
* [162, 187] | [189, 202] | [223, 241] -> 0.14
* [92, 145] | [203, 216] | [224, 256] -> 0.00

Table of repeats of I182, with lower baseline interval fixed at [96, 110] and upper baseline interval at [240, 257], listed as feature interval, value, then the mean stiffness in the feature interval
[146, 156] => 1.3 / 47.3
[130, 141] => 0.7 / 49.2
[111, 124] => -0.5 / 52.6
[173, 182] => -0.6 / 61.2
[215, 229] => -0.5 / 64.1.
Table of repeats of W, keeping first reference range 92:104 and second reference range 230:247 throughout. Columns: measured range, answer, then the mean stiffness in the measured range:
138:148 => 1.27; 46.5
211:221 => -0.04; 63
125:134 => 0.19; 50.5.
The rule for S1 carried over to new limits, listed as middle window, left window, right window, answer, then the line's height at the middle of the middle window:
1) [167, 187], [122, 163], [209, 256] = -0.098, 54.7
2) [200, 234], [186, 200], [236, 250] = 0.009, 63.1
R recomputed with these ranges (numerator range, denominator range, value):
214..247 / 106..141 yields 1.27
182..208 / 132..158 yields 1.28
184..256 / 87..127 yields 1.26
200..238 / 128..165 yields 1.30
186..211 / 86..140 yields 1.21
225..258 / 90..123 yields 1.29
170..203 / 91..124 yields 1.21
